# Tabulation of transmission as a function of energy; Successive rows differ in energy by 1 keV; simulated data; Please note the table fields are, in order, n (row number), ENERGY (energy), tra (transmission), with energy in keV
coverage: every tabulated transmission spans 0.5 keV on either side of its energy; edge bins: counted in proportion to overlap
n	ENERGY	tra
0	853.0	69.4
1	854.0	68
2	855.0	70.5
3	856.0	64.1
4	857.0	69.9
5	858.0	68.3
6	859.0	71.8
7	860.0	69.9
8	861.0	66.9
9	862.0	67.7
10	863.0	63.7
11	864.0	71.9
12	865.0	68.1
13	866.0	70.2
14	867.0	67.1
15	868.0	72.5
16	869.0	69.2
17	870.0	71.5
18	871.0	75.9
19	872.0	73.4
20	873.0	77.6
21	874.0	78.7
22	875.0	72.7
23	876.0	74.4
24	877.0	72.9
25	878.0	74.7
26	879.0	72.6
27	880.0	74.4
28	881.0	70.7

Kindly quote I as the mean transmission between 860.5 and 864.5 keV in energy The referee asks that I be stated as 67.6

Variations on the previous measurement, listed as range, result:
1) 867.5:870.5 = 71.1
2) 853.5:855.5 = 69.2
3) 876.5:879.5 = 73.4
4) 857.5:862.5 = 68.9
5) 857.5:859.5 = 70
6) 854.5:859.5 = 68.9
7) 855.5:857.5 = 67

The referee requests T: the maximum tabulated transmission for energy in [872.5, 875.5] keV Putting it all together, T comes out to 78.7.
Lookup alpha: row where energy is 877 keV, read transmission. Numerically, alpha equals 72.9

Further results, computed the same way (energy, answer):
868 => 72.5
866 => 70.2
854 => 68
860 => 69.9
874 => 78.7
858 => 68.3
